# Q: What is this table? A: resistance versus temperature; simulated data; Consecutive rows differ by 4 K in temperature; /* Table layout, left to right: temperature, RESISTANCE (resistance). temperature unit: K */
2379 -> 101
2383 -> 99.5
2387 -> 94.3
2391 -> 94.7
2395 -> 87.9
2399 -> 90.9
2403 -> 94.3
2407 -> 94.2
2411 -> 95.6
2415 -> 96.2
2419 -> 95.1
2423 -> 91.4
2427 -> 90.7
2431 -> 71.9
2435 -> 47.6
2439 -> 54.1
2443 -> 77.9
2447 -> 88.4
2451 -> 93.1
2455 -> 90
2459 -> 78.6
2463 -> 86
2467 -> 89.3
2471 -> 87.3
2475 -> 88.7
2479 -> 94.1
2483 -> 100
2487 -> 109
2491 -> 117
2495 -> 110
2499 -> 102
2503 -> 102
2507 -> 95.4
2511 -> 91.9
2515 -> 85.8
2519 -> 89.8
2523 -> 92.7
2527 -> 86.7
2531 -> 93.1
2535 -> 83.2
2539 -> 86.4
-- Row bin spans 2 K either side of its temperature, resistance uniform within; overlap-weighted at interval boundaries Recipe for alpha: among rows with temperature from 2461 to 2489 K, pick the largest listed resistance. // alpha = 109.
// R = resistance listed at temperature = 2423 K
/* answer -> 91.4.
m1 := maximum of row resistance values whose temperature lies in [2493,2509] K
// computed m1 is 110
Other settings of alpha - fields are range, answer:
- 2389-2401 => 94.7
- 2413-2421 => 96.2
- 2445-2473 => 93.1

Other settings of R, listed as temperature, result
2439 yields 54.1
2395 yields 87.9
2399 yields 90.9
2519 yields 89.8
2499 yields 102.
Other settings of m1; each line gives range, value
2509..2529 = 92.7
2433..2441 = 54.1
